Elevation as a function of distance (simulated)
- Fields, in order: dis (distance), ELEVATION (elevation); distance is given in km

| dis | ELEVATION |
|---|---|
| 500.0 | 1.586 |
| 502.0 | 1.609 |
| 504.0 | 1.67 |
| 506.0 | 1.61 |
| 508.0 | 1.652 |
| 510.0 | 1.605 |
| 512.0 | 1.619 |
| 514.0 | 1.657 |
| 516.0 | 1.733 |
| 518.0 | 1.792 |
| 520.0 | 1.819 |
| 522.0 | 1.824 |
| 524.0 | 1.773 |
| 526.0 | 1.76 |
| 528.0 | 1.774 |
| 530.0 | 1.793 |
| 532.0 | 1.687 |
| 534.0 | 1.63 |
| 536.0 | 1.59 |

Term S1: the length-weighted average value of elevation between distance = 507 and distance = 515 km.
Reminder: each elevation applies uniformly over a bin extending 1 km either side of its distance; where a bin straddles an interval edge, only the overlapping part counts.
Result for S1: 1.63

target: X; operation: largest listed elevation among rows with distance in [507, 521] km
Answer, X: 1.819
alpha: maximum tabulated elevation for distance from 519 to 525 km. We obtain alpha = 1.824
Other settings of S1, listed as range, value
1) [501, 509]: 1.64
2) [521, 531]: 1.78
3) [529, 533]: 1.74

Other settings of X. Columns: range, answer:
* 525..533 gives 1.793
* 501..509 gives 1.67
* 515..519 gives 1.792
